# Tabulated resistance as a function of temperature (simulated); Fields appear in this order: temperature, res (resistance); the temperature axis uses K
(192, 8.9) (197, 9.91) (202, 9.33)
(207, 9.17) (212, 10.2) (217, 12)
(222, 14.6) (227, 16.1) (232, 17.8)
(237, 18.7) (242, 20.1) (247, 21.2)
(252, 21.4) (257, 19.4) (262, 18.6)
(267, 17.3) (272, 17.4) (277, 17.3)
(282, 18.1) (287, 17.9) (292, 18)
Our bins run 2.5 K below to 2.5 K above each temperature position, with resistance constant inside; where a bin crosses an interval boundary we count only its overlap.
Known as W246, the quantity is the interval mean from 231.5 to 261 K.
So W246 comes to 19.8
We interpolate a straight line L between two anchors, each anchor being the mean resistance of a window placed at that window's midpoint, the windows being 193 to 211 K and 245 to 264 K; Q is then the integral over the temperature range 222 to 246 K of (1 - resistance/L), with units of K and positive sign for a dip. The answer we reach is -3.0 K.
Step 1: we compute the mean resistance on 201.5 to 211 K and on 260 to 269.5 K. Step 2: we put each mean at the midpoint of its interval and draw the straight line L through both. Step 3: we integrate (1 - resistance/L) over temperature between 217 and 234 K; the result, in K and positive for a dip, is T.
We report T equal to -4.57 K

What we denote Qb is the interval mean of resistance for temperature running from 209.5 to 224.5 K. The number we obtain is 12.3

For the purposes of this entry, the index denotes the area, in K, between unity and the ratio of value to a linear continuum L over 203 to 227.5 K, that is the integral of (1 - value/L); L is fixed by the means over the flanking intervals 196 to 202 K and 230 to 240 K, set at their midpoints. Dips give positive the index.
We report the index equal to 3.2 K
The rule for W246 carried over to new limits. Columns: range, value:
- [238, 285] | 19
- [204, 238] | 13.8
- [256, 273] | 18.1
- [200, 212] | 9.44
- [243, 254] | 21.1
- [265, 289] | 17.6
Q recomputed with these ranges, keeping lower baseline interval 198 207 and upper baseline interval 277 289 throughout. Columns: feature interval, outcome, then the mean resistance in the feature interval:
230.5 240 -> -4.1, 18.4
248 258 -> -4.1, 20.7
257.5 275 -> -2.1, 17.9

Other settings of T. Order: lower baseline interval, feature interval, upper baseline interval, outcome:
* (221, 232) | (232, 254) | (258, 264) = -3.4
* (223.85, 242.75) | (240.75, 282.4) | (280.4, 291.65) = -2.4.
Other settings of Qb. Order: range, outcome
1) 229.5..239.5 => 18.2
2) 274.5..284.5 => 17.7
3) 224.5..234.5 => 16.9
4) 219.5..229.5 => 15.3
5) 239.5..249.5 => 20.6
